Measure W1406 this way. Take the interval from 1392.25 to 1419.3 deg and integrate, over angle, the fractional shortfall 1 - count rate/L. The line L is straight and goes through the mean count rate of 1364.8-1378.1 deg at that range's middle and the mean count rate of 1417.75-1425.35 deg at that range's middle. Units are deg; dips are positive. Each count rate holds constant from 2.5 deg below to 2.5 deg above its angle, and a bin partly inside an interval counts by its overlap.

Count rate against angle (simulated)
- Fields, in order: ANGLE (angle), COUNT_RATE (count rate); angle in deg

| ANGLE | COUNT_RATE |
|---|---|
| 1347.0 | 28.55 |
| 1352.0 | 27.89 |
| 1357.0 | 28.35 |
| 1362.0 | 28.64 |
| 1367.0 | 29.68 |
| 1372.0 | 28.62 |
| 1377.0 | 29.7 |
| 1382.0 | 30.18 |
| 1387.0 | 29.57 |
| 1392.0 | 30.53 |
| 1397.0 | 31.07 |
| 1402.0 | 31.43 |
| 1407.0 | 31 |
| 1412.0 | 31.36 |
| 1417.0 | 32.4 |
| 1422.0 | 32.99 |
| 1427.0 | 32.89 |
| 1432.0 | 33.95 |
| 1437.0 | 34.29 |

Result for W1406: 0.3 deg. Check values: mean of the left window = 29.3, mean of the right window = 32.8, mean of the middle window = 31.4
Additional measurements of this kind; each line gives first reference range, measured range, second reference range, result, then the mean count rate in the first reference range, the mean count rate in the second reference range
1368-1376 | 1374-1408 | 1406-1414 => -0.4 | 29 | 31.2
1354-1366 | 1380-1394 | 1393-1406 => 0.1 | 28.6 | 31.1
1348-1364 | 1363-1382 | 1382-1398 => -0.1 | 28.3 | 30.3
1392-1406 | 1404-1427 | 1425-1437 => 0.3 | 31.1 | 33.6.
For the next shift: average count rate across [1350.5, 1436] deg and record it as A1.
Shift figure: 30.7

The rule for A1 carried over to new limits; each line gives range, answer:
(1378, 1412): 30.6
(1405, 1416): 31.4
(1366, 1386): 29.5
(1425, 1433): 33.4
